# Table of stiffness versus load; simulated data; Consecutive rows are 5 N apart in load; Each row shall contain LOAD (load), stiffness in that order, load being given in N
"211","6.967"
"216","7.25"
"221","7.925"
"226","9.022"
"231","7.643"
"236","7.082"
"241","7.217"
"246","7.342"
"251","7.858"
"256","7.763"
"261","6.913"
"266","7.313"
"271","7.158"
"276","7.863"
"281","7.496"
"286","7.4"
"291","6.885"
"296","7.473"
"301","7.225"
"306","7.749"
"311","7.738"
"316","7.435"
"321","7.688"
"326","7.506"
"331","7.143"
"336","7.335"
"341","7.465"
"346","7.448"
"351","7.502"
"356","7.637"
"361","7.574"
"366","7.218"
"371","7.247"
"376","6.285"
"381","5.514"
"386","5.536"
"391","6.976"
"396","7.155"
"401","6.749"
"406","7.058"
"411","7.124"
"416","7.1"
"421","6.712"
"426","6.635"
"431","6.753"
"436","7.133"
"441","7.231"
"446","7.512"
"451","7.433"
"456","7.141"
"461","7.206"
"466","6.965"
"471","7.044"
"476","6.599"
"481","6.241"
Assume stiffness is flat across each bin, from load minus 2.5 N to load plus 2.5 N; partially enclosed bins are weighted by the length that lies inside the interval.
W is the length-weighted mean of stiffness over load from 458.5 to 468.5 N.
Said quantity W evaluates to 7.09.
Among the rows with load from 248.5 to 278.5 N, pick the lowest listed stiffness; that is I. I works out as 6.913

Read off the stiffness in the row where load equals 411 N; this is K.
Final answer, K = 7.124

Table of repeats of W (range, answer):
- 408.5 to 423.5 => 6.98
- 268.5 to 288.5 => 7.48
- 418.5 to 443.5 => 6.89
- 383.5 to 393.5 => 6.26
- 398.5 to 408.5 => 6.9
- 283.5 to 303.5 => 7.25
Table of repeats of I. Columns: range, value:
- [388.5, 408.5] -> 6.749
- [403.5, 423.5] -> 6.712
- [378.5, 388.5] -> 5.514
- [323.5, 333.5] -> 7.143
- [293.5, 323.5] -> 7.225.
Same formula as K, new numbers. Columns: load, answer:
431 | 6.753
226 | 9.022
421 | 6.712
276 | 7.863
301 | 7.225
